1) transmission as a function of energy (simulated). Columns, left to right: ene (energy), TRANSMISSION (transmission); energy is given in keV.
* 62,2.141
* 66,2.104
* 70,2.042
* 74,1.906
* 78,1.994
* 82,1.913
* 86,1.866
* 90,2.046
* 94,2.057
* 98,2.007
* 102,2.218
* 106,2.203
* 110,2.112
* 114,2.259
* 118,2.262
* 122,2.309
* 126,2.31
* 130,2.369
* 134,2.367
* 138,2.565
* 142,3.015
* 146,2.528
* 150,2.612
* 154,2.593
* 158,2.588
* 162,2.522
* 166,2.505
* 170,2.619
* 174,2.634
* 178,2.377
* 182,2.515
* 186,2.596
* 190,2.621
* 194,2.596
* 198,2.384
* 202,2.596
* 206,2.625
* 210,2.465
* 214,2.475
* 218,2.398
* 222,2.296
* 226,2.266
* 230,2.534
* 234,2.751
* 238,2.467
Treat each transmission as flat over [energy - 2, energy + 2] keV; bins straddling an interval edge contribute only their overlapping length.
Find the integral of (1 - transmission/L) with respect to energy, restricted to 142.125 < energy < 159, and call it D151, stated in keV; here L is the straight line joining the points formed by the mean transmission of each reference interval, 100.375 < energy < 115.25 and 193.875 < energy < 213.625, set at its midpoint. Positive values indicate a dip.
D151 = -2.1 keV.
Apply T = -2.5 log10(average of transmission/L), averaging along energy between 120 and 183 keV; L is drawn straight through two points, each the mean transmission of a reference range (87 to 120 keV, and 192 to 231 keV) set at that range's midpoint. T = -0.11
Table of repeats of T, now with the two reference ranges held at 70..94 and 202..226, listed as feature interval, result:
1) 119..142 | -0.14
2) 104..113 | -0.06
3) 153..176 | -0.14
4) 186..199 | -0.08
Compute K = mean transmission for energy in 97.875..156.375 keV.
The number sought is 2.4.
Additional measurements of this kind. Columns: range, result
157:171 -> 2.55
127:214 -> 2.55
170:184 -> 2.52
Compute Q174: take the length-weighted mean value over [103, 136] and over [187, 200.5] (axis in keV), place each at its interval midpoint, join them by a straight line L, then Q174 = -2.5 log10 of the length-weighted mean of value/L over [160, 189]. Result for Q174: -0.03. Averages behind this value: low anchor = 2.27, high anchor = 2.54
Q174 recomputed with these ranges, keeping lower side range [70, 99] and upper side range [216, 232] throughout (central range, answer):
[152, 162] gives -0.18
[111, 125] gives -0.10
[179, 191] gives -0.13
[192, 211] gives -0.10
